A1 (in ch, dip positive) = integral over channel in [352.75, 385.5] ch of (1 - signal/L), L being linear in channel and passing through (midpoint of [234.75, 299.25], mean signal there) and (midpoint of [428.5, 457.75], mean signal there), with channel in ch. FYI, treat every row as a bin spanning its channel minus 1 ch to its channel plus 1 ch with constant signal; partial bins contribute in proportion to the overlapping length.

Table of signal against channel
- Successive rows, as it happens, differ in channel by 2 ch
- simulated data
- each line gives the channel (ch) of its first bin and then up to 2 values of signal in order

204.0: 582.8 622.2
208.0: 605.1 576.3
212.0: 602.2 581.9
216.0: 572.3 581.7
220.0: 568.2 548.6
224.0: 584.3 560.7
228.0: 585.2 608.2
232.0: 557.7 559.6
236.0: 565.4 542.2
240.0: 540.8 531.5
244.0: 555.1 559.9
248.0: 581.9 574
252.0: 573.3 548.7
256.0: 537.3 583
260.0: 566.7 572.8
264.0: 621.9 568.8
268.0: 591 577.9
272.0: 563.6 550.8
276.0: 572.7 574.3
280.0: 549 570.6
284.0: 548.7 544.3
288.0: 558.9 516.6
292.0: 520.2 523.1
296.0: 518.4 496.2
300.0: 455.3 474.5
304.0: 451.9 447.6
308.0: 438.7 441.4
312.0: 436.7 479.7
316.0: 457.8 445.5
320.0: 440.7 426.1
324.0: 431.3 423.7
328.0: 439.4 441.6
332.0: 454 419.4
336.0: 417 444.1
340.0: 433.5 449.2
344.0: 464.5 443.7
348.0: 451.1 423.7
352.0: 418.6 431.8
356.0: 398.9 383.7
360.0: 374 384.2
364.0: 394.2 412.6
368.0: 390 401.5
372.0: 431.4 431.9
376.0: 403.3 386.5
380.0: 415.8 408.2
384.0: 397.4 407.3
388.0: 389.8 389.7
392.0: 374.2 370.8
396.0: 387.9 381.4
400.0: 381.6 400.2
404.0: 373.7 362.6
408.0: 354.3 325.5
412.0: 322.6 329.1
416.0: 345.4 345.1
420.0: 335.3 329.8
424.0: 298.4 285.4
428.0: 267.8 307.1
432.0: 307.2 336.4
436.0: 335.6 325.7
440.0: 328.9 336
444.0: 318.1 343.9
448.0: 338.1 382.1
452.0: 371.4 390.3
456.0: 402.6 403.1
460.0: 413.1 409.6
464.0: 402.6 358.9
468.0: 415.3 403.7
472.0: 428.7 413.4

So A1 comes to 2.3 ch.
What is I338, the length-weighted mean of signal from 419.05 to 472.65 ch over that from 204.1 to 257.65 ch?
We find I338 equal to 0.62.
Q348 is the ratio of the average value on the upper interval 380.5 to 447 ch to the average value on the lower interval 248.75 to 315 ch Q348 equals 0.66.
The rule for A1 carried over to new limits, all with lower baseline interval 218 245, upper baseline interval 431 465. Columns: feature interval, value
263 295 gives -2.5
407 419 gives 1.7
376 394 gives 1.1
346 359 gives 0.9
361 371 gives 0.9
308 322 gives 1.1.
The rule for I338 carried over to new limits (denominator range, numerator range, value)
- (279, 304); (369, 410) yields 0.75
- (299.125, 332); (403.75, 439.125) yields 0.73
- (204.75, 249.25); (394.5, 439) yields 0.59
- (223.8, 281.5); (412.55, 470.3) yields 0.62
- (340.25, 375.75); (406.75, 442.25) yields 0.78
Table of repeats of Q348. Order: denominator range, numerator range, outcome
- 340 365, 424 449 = 0.76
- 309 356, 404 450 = 0.75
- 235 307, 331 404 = 0.75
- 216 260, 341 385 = 0.73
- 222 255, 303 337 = 0.78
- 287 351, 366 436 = 0.79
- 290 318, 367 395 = 0.85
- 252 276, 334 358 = 0.76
